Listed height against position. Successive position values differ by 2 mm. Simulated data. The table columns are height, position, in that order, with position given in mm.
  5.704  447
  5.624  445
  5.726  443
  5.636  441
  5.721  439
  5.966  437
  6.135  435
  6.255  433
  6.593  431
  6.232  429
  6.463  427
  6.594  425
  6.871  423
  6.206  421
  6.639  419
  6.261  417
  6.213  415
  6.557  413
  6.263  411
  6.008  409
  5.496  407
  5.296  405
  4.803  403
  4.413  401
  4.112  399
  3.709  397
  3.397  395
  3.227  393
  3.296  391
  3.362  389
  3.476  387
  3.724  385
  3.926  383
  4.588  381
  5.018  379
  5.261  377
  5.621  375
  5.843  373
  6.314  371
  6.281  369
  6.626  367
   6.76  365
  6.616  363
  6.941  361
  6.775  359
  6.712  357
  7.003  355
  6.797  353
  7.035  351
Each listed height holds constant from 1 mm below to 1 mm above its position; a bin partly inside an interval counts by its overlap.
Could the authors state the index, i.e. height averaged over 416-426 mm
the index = 6.51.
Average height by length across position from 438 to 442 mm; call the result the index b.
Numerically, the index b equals 5.68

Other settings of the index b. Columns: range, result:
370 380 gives 5.61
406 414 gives 6.08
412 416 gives 6.38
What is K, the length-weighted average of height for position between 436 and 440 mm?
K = 5.84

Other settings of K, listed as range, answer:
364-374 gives 6.36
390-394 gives 3.26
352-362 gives 6.85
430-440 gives 6.13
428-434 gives 6.36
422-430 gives 6.54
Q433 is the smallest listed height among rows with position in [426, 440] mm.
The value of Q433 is 5.721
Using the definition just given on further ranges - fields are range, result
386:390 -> 3.362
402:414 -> 4.803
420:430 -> 6.206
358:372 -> 6.281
